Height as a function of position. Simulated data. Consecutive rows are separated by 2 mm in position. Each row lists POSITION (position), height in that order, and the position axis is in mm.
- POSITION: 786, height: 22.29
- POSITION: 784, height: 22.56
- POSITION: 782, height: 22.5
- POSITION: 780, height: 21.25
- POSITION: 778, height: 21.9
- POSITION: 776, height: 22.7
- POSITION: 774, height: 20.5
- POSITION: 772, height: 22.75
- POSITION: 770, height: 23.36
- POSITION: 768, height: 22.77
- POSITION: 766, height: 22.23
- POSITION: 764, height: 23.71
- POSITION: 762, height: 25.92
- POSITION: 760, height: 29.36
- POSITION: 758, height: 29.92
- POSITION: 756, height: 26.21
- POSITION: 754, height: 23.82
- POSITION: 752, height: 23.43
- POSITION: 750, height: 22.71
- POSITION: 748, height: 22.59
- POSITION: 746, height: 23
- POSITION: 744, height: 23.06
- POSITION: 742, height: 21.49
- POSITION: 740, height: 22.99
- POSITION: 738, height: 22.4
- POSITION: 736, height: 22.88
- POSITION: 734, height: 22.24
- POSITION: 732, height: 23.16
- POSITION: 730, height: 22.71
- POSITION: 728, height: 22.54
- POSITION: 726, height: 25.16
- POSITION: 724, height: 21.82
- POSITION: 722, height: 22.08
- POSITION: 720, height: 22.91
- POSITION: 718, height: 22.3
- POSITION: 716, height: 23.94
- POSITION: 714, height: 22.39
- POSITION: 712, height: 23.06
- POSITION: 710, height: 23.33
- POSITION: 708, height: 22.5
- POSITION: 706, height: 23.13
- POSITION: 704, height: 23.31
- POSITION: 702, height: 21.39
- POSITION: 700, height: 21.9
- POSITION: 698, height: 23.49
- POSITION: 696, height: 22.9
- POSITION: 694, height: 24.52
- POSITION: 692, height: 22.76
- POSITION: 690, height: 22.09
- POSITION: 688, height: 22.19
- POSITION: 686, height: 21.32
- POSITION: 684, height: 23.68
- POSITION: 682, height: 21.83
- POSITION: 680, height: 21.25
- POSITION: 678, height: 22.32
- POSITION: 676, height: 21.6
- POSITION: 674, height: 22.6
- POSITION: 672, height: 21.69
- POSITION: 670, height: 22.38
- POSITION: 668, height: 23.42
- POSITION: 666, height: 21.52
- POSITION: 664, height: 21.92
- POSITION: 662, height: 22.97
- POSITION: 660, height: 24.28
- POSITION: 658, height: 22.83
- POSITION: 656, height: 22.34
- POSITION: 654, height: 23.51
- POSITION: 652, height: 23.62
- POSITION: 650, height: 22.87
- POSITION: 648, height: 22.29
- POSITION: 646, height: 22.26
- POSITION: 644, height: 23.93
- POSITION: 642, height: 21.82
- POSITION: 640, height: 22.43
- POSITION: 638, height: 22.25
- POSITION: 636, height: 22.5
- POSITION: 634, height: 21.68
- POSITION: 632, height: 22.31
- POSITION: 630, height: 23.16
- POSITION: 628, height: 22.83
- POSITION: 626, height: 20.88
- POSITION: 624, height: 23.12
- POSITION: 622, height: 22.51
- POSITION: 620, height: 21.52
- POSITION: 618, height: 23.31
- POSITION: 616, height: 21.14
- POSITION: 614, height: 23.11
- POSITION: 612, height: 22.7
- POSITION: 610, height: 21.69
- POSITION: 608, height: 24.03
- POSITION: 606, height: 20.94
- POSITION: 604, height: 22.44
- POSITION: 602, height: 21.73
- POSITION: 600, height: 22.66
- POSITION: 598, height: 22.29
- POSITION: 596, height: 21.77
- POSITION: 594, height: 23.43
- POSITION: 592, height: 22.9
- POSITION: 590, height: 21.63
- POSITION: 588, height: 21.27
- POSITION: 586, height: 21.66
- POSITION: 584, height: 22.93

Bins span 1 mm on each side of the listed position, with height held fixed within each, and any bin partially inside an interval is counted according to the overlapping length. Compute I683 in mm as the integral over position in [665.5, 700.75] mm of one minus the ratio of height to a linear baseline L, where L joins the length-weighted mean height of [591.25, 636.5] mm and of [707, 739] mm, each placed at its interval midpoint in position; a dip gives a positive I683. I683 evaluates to 0.4 mm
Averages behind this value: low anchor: 22.4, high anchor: 22.8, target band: 22.4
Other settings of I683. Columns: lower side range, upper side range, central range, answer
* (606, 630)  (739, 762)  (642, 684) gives 1.0 mm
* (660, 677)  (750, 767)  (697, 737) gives 2.0 mm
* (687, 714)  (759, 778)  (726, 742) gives 0.3 mm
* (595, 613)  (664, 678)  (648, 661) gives -0.6 mm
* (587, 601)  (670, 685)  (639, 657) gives -0.5 mm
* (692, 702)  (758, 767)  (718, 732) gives 0.8 mm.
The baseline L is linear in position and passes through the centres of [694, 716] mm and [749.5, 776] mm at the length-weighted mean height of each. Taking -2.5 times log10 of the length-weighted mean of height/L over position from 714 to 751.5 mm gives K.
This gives 0.037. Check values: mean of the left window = 22.9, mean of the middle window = 22.8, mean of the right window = 24.3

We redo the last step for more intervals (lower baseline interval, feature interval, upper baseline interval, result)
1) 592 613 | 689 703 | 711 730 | 0.00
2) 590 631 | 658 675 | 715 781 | 0.01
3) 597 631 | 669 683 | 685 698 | 0.03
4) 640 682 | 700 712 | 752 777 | 0.03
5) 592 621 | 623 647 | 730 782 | 0.01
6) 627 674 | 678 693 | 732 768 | 0.04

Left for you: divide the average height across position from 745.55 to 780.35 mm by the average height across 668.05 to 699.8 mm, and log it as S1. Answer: 1.1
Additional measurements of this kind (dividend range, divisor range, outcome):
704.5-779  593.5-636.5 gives 1.04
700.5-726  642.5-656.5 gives 0.99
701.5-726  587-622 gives 1.02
